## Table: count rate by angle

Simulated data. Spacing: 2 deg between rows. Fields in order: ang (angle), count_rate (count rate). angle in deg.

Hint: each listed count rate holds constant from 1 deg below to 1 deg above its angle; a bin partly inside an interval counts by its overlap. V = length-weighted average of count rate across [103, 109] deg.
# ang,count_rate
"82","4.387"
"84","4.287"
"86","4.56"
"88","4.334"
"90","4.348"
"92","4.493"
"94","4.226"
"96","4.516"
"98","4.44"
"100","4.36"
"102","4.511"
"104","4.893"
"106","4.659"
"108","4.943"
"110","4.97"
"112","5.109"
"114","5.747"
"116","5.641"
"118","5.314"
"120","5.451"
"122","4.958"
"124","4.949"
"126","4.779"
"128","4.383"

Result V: 4.83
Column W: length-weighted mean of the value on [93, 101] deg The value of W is 4.39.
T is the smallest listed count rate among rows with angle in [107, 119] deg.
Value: 4.943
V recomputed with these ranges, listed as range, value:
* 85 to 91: 4.41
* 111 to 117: 5.5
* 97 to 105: 4.55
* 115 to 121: 5.47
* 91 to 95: 4.36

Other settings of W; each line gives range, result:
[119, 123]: 5.2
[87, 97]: 4.38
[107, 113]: 5.01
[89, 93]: 4.42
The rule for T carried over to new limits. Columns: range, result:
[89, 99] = 4.226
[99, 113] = 4.36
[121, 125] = 4.949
